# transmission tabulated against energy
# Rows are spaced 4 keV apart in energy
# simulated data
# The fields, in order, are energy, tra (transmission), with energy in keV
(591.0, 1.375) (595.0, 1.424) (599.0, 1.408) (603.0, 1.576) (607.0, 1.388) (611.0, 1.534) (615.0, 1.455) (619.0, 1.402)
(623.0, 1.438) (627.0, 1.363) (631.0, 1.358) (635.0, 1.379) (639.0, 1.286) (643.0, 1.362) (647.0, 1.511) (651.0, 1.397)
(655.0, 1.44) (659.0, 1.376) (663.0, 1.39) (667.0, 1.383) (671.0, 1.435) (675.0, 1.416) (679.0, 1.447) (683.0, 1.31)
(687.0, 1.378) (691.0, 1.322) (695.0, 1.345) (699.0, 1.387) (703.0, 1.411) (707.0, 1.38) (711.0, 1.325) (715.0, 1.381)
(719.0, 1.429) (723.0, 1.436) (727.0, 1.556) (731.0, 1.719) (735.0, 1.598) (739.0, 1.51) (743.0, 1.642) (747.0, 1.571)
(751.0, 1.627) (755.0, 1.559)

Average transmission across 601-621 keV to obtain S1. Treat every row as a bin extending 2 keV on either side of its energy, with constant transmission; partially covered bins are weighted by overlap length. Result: 1.47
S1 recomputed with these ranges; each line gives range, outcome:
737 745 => 1.58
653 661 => 1.41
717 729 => 1.47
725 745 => 1.6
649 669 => 1.4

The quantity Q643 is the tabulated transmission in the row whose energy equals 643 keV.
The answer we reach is 1.362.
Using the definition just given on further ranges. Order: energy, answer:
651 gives 1.397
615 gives 1.455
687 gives 1.378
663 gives 1.39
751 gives 1.627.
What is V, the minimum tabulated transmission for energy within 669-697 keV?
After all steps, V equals 1.31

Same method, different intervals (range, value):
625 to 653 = 1.286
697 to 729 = 1.325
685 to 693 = 1.322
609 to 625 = 1.402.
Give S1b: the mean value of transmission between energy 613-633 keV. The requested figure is 1.4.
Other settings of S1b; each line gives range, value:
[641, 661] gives 1.42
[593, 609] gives 1.45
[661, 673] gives 1.4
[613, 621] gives 1.43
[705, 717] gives 1.36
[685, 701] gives 1.36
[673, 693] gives 1.37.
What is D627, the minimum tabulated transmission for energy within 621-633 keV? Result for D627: 1.358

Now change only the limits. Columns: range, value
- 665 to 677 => 1.383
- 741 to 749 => 1.571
